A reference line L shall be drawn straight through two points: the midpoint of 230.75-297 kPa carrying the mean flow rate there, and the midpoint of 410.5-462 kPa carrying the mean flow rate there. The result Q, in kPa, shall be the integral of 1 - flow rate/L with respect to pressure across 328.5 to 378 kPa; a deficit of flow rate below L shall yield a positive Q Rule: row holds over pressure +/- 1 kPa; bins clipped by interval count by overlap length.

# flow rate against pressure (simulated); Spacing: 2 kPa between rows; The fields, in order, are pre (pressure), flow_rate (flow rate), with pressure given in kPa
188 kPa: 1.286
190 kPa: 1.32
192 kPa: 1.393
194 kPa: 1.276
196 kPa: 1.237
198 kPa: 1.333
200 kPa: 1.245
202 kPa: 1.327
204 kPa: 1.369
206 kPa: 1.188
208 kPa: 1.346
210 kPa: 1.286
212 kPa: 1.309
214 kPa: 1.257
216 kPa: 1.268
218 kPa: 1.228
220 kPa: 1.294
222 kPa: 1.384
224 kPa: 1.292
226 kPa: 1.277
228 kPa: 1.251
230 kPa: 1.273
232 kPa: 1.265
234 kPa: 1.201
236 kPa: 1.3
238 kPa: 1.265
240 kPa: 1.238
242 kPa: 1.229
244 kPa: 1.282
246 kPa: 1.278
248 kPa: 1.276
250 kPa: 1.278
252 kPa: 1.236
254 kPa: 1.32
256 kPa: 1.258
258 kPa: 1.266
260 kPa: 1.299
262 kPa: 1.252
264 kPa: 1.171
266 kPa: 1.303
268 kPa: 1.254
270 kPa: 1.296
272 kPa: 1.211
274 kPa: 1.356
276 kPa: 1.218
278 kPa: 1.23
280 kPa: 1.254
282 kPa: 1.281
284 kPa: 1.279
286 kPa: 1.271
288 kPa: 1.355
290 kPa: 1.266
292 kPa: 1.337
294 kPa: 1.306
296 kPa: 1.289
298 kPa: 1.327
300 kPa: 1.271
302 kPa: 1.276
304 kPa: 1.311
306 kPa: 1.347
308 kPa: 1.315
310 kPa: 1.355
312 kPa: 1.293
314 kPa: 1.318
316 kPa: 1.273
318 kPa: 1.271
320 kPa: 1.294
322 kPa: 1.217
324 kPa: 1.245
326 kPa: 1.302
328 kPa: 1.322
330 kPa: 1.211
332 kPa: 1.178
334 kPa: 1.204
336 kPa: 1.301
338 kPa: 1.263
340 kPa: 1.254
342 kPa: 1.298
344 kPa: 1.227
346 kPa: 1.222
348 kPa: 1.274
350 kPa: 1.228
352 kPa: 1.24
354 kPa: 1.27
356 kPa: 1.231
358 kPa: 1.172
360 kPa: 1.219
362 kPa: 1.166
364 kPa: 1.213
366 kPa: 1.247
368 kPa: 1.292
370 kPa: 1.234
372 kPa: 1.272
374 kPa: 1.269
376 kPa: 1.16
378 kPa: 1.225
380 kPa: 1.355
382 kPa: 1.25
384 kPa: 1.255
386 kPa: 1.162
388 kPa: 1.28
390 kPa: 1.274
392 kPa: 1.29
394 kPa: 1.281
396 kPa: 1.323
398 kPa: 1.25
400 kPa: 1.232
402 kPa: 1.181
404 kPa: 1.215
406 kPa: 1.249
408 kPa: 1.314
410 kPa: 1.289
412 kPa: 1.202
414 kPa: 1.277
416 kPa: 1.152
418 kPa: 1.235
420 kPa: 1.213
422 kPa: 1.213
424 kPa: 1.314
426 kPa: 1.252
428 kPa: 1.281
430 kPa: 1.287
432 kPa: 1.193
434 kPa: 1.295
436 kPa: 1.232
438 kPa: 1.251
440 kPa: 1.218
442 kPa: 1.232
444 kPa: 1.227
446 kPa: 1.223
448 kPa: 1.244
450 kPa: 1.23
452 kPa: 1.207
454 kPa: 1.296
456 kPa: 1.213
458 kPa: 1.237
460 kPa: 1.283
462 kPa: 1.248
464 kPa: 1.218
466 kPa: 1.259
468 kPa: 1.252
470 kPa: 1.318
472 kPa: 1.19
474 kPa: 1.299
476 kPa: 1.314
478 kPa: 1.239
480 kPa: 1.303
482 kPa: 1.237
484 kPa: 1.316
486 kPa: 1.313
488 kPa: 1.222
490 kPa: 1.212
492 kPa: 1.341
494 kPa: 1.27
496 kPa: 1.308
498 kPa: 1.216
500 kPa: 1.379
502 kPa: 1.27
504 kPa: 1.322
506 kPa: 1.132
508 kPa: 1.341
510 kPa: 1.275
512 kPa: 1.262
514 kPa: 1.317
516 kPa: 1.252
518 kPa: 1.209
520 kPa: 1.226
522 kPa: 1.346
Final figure 0.76 kPa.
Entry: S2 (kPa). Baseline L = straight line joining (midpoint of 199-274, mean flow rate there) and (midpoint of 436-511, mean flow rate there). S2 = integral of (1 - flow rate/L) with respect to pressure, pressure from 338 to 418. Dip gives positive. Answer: 1.32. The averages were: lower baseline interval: 1.27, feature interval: 1.24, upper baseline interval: 1.26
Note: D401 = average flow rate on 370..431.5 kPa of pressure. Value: 1.25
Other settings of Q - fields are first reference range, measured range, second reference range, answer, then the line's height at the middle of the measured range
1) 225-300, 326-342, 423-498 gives 0.2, 1.27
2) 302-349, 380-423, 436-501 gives 0.6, 1.27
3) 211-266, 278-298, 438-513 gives -0.4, 1.27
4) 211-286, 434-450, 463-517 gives 0.5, 1.27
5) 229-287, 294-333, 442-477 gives -0.8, 1.26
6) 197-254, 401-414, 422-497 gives 0.2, 1.26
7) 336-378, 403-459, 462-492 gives 0.6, 1.26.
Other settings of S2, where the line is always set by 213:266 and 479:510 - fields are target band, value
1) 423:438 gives 0.1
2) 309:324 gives -0.2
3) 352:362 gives 0.4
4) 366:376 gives 0.2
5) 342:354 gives 0.2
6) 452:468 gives 0.4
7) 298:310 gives -0.4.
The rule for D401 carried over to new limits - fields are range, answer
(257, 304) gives 1.28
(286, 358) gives 1.28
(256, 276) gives 1.26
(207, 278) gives 1.27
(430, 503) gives 1.26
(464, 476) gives 1.26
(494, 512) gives 1.28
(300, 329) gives 1.29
